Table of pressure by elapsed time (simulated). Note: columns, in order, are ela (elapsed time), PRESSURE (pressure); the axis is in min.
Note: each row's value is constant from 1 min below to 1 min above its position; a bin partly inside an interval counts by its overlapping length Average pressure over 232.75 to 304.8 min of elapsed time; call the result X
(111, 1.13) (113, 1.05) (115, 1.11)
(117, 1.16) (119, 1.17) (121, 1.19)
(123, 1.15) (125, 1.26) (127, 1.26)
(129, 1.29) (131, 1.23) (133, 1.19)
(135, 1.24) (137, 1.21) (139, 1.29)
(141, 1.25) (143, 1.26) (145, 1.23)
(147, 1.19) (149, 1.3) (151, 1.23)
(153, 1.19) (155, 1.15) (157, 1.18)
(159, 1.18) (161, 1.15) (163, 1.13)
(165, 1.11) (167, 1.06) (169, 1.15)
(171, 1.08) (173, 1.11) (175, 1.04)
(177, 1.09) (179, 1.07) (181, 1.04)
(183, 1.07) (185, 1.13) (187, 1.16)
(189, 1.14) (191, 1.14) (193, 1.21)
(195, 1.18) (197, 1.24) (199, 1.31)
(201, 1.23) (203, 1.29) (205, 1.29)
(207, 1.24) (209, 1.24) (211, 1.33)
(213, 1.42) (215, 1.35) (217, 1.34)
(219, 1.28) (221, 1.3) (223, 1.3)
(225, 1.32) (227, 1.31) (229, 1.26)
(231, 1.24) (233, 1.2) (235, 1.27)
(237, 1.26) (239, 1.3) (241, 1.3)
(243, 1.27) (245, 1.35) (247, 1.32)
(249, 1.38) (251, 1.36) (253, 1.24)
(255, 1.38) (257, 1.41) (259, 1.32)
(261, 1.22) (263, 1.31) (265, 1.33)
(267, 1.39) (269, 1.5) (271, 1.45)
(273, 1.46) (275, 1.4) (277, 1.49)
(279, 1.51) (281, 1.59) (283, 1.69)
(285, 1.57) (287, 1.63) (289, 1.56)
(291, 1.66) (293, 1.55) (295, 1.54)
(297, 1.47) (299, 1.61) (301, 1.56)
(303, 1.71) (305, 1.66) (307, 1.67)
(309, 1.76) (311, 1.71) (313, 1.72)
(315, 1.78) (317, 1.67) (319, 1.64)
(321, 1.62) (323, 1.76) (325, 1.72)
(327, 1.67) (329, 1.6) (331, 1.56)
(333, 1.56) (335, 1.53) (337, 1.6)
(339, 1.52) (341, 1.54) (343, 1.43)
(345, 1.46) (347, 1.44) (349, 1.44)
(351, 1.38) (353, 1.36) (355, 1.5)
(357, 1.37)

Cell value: 1.44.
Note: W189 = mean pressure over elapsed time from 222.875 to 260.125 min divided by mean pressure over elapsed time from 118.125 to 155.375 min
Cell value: 1.06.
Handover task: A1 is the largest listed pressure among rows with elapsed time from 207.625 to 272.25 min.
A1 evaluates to 1.5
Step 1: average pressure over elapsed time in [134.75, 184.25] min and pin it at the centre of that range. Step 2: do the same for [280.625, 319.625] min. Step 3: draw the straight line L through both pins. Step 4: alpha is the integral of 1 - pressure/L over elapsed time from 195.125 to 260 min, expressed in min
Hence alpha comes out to 4.1 min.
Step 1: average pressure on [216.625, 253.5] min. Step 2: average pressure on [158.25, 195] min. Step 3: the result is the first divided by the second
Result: 1.16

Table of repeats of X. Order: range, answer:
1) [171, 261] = 1.25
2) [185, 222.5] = 1.26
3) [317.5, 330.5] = 1.66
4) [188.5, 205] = 1.22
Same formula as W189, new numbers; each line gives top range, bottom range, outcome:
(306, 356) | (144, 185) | 1.39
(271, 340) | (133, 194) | 1.39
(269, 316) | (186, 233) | 1.26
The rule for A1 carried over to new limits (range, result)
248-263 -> 1.41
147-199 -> 1.31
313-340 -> 1.78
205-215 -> 1.42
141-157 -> 1.3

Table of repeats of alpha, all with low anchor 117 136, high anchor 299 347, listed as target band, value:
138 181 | 4.1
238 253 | 1.5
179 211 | 3.9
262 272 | 0.7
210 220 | 0.4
